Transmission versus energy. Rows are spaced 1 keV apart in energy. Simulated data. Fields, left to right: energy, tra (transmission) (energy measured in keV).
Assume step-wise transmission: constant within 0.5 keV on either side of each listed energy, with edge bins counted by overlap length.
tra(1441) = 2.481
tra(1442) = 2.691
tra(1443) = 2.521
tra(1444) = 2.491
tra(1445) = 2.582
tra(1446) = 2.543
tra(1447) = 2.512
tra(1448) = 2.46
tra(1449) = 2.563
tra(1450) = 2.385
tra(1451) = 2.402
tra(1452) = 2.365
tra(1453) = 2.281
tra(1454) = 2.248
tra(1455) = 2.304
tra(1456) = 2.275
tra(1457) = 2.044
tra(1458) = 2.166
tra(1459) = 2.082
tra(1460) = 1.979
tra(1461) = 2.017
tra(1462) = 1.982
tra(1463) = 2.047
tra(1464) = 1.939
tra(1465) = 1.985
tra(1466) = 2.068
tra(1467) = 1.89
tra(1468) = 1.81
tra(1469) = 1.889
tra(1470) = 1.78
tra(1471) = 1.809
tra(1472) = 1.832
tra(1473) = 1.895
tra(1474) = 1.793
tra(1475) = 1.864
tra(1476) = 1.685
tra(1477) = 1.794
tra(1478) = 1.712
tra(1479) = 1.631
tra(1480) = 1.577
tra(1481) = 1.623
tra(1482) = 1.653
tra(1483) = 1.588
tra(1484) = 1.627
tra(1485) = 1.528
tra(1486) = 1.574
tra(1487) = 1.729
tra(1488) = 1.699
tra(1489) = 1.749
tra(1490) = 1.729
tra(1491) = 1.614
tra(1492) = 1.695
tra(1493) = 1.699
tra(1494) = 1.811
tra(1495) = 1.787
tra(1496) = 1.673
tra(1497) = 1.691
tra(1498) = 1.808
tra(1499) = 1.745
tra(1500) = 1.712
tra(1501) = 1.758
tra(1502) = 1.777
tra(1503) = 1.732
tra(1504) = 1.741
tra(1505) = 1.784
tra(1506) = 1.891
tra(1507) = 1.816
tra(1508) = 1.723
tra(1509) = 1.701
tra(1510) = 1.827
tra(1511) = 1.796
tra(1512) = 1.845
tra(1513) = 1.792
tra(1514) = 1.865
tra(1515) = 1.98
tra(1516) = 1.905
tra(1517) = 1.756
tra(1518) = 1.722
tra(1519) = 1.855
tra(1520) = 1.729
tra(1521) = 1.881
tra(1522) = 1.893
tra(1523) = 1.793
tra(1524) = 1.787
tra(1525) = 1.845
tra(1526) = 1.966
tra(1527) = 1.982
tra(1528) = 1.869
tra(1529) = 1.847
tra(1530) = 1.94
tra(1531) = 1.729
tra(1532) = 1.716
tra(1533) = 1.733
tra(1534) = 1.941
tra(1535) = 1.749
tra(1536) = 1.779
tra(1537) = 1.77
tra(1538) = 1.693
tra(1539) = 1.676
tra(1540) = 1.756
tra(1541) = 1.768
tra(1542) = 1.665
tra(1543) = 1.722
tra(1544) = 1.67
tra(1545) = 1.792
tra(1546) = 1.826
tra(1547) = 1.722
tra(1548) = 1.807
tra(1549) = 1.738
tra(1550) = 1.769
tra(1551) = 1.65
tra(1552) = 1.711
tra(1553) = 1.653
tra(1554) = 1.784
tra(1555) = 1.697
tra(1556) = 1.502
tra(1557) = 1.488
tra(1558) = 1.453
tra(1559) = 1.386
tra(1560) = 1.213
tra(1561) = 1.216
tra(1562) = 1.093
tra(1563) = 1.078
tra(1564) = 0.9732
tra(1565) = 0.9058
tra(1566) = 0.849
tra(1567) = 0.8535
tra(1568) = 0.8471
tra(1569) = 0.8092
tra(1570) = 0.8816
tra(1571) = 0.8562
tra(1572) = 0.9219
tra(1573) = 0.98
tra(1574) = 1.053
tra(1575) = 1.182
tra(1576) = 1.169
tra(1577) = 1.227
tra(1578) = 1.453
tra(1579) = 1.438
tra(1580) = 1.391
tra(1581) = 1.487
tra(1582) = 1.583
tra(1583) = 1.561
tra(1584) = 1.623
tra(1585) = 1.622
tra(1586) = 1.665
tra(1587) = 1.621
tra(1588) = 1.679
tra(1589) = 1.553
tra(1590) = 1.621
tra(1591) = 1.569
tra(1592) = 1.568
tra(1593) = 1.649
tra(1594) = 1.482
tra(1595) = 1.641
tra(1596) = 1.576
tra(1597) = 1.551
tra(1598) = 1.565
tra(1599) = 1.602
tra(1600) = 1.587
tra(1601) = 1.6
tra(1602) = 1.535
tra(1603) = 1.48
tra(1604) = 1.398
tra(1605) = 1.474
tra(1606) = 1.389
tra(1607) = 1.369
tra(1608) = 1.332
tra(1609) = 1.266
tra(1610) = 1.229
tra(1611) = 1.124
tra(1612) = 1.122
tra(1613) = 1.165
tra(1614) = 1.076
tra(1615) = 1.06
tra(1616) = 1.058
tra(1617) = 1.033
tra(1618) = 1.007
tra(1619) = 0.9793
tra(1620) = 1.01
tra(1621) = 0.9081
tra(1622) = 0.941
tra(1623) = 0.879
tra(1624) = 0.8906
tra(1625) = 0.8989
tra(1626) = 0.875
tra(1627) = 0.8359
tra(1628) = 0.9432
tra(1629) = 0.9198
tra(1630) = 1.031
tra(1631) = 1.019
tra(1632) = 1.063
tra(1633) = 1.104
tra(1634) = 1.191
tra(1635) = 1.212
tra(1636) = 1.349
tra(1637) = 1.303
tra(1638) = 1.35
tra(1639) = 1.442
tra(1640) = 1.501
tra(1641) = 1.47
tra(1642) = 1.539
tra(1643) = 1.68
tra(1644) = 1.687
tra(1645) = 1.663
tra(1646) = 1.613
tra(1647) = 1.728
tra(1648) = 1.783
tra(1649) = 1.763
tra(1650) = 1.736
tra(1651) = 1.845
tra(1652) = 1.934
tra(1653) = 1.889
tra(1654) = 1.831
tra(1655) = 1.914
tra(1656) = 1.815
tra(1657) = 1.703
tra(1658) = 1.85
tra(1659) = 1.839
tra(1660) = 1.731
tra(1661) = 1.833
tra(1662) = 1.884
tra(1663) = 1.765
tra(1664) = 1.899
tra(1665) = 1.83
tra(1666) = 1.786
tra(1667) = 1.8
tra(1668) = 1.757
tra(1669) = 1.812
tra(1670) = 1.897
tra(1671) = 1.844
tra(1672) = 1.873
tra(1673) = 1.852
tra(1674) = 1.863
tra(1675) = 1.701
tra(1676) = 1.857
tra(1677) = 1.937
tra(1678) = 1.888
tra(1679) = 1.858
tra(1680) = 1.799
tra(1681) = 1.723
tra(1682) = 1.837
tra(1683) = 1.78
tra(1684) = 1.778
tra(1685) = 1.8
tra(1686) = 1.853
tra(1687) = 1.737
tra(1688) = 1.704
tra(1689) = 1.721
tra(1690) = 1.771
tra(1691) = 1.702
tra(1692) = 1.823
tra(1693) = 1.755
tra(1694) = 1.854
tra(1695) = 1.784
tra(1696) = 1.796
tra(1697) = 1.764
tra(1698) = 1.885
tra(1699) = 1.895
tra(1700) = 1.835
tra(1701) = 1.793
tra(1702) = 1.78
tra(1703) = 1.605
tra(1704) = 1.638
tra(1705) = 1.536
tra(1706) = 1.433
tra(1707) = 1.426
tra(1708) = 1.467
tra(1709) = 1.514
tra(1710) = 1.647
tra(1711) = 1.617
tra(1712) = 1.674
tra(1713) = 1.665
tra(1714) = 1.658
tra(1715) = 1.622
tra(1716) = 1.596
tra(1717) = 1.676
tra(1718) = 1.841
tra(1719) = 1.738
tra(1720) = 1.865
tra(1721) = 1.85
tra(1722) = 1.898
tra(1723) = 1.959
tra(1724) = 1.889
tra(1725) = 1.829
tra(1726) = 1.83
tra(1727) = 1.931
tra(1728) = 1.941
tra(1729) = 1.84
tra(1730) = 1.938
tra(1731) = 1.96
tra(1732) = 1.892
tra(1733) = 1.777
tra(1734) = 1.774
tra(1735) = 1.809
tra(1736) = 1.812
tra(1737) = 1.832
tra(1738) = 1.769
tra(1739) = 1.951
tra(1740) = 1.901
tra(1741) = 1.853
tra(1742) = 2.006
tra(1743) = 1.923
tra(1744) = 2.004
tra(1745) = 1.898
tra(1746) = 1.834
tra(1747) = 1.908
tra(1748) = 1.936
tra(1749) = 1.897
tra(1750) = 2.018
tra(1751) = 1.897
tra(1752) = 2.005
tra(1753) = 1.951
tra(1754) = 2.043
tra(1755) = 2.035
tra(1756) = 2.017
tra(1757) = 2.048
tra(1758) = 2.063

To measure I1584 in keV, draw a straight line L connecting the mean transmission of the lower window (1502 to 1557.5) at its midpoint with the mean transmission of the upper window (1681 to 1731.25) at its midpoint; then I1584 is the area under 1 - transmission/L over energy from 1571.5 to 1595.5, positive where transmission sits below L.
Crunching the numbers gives 4.4 keV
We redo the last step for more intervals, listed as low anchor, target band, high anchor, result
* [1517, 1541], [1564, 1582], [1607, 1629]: 4.2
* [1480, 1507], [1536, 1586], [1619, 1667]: 5.8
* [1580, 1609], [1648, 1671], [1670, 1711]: -1.9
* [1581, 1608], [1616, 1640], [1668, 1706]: 8.5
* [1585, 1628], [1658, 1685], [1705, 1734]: -4.6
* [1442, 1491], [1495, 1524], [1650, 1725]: 2.4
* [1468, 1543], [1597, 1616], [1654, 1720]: 4.4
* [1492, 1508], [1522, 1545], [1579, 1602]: -1.4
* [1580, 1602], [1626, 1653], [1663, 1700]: 4.7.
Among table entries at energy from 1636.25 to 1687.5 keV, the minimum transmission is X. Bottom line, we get 1.303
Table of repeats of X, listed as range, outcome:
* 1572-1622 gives 0.9081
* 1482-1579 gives 0.8092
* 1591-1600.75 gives 1.482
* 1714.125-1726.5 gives 1.596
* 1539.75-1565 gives 0.9058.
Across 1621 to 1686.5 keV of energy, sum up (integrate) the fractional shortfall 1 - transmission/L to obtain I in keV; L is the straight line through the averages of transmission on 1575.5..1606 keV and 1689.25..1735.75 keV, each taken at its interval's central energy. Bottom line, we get 2.75 keV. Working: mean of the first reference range 1.53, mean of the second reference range 1.76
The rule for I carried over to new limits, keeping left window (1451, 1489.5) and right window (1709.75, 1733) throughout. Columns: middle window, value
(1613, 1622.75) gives 4.4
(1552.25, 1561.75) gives 1.9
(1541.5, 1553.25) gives 0.8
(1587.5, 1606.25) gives 2.9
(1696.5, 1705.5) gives 0.3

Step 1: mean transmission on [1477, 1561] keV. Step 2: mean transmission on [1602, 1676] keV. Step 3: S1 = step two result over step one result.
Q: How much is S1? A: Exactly 0.84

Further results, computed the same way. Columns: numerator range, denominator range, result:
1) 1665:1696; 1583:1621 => 1.29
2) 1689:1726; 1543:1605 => 1.21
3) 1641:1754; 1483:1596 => 1.12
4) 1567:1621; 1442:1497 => 0.67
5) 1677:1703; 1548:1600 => 1.29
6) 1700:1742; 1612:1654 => 1.37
